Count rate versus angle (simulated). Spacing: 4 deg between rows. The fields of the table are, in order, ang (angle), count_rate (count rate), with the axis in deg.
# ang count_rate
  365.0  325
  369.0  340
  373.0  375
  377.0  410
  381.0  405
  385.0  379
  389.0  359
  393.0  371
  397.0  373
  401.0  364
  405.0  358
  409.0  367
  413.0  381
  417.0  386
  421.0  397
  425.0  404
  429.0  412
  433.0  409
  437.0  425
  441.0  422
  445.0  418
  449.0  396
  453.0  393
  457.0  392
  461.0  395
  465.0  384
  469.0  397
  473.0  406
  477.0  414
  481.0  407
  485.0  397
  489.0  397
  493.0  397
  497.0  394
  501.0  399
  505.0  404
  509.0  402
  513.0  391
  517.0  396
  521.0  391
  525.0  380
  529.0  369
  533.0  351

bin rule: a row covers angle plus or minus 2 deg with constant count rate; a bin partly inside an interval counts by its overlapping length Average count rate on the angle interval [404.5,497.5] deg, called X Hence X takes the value 399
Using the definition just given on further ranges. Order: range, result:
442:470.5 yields 397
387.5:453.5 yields 390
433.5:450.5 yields 415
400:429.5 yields 383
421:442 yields 412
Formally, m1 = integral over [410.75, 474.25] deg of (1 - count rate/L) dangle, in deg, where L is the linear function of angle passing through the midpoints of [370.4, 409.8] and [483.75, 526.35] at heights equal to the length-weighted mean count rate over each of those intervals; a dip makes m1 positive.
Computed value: -2.7 deg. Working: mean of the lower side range 376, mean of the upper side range 395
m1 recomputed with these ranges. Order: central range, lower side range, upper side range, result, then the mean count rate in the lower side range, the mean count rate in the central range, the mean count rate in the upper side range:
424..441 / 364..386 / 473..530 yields -1.3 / 374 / 414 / 396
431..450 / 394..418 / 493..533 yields -1.9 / 371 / 415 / 390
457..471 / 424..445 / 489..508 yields 0.5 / 415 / 392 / 399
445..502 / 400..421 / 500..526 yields -1.7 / 374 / 398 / 395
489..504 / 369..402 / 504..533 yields -0.4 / 378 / 397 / 387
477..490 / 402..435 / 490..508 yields -0.2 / 388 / 403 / 399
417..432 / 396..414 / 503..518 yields -1.2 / 368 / 402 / 398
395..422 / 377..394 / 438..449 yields 1.5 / 383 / 374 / 416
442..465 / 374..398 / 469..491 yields 0.0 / 383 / 399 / 404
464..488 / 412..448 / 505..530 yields -0.2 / 406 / 401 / 390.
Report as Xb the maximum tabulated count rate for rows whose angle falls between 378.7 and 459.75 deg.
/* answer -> 425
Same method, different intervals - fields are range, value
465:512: 414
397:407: 373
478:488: 407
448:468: 396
